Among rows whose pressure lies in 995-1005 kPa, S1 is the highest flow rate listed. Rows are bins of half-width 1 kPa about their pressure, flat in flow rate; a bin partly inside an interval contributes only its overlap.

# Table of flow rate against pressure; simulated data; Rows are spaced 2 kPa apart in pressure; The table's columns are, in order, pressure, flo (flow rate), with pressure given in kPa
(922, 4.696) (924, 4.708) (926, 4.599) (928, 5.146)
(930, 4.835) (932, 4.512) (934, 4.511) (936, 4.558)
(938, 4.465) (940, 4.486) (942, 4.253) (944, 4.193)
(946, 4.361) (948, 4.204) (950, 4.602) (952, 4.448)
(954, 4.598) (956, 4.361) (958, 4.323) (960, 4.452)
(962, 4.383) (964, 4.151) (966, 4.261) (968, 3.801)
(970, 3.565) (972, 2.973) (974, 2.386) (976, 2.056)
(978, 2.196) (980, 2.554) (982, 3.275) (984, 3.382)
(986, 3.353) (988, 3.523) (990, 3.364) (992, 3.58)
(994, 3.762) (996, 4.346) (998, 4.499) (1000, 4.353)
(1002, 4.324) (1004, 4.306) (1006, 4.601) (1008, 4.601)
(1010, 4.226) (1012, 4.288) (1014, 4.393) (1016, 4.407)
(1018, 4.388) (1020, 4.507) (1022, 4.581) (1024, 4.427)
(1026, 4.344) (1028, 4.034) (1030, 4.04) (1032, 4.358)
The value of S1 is 4.499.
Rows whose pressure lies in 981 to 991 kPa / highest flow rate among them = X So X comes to 3.523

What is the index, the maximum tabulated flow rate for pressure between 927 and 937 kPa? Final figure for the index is 5.146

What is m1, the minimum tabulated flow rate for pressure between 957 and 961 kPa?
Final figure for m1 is 4.323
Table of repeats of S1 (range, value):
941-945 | 4.253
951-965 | 4.598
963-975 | 4.261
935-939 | 4.558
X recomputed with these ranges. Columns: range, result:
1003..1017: 4.601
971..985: 3.382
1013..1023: 4.581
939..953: 4.602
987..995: 3.762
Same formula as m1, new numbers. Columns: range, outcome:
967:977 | 2.056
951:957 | 4.361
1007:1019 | 4.226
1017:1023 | 4.388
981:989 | 3.275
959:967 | 4.151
